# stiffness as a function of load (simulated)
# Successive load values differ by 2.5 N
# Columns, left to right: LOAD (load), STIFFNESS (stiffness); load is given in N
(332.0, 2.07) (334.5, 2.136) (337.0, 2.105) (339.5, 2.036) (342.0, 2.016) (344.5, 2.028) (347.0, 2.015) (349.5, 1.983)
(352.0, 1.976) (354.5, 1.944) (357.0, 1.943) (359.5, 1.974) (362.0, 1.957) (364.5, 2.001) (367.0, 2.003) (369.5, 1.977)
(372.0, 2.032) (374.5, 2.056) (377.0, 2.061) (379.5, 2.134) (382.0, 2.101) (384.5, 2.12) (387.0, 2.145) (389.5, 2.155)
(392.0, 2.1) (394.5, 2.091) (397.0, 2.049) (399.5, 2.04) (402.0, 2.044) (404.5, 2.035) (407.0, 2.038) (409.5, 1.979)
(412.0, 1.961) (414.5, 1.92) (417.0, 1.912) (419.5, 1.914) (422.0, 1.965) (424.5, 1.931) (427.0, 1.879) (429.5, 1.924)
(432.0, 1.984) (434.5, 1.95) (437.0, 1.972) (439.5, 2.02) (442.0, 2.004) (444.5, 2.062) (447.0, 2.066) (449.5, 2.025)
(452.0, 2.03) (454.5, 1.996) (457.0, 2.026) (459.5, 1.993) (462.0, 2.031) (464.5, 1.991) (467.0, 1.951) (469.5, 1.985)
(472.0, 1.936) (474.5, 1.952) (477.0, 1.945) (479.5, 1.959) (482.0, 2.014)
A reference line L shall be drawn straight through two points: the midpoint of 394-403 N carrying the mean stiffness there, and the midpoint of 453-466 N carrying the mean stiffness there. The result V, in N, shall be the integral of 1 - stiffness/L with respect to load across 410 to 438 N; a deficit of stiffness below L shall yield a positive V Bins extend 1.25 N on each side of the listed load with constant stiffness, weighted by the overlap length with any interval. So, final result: 1.3 N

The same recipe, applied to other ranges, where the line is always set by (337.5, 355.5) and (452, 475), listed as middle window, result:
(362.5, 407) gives -1.45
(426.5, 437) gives 0.26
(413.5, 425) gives 0.38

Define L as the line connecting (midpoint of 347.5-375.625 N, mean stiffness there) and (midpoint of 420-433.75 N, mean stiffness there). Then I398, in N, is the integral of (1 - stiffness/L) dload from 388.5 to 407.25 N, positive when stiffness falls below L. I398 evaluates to -1.1 N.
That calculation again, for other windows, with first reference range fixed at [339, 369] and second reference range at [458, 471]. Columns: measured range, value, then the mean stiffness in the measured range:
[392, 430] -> 0.1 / 1.98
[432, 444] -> 0.0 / 1.99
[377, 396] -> -1.2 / 2.12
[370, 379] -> -0.3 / 2.05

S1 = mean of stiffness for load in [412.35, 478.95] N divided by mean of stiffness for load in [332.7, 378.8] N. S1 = 0.98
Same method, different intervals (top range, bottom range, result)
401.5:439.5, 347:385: 0.97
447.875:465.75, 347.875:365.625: 1.02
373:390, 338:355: 1.05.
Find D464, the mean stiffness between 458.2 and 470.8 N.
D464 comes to 1.99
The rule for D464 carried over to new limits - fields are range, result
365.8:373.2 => 2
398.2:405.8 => 2.04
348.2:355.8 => 1.97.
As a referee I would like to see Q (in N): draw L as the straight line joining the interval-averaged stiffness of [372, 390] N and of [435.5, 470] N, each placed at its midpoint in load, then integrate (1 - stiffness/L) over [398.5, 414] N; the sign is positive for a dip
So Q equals 0.4 N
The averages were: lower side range 2.1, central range 2.01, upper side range 2.01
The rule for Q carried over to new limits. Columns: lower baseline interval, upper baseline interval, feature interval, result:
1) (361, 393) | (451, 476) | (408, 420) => 0.5 N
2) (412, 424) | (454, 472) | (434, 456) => -0.5 N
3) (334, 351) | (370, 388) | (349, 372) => 1.0 N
